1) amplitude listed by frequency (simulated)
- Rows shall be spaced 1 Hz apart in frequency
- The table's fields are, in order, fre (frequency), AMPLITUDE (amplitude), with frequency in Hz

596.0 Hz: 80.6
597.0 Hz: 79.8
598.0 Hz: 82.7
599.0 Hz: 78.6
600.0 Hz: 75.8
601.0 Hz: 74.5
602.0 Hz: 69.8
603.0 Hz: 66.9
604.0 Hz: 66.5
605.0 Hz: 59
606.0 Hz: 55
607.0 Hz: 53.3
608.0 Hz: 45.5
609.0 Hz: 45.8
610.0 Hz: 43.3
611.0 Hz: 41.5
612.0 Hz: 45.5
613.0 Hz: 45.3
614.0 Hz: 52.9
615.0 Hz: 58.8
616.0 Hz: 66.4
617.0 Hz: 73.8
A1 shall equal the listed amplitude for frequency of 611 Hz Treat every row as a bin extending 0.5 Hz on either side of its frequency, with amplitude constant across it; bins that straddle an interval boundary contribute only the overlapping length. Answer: 41.5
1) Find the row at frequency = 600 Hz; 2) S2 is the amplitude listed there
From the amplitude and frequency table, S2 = 75.8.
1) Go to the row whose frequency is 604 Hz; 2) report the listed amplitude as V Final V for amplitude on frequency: 66.5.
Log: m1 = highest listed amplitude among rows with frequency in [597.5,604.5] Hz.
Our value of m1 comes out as 82.7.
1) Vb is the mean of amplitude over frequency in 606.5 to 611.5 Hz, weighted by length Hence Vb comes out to 45.9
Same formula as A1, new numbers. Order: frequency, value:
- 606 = 55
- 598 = 82.7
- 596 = 80.6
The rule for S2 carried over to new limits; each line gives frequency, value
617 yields 73.8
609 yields 45.8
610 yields 43.3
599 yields 78.6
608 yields 45.5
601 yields 74.5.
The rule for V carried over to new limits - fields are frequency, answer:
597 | 79.8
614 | 52.9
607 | 53.3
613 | 45.3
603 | 66.9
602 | 69.8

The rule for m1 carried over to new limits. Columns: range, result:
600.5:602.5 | 74.5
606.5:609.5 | 53.3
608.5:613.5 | 45.8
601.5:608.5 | 69.8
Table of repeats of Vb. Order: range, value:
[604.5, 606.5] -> 57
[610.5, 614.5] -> 46.3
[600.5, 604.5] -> 69.4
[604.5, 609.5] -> 51.7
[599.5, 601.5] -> 75.2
